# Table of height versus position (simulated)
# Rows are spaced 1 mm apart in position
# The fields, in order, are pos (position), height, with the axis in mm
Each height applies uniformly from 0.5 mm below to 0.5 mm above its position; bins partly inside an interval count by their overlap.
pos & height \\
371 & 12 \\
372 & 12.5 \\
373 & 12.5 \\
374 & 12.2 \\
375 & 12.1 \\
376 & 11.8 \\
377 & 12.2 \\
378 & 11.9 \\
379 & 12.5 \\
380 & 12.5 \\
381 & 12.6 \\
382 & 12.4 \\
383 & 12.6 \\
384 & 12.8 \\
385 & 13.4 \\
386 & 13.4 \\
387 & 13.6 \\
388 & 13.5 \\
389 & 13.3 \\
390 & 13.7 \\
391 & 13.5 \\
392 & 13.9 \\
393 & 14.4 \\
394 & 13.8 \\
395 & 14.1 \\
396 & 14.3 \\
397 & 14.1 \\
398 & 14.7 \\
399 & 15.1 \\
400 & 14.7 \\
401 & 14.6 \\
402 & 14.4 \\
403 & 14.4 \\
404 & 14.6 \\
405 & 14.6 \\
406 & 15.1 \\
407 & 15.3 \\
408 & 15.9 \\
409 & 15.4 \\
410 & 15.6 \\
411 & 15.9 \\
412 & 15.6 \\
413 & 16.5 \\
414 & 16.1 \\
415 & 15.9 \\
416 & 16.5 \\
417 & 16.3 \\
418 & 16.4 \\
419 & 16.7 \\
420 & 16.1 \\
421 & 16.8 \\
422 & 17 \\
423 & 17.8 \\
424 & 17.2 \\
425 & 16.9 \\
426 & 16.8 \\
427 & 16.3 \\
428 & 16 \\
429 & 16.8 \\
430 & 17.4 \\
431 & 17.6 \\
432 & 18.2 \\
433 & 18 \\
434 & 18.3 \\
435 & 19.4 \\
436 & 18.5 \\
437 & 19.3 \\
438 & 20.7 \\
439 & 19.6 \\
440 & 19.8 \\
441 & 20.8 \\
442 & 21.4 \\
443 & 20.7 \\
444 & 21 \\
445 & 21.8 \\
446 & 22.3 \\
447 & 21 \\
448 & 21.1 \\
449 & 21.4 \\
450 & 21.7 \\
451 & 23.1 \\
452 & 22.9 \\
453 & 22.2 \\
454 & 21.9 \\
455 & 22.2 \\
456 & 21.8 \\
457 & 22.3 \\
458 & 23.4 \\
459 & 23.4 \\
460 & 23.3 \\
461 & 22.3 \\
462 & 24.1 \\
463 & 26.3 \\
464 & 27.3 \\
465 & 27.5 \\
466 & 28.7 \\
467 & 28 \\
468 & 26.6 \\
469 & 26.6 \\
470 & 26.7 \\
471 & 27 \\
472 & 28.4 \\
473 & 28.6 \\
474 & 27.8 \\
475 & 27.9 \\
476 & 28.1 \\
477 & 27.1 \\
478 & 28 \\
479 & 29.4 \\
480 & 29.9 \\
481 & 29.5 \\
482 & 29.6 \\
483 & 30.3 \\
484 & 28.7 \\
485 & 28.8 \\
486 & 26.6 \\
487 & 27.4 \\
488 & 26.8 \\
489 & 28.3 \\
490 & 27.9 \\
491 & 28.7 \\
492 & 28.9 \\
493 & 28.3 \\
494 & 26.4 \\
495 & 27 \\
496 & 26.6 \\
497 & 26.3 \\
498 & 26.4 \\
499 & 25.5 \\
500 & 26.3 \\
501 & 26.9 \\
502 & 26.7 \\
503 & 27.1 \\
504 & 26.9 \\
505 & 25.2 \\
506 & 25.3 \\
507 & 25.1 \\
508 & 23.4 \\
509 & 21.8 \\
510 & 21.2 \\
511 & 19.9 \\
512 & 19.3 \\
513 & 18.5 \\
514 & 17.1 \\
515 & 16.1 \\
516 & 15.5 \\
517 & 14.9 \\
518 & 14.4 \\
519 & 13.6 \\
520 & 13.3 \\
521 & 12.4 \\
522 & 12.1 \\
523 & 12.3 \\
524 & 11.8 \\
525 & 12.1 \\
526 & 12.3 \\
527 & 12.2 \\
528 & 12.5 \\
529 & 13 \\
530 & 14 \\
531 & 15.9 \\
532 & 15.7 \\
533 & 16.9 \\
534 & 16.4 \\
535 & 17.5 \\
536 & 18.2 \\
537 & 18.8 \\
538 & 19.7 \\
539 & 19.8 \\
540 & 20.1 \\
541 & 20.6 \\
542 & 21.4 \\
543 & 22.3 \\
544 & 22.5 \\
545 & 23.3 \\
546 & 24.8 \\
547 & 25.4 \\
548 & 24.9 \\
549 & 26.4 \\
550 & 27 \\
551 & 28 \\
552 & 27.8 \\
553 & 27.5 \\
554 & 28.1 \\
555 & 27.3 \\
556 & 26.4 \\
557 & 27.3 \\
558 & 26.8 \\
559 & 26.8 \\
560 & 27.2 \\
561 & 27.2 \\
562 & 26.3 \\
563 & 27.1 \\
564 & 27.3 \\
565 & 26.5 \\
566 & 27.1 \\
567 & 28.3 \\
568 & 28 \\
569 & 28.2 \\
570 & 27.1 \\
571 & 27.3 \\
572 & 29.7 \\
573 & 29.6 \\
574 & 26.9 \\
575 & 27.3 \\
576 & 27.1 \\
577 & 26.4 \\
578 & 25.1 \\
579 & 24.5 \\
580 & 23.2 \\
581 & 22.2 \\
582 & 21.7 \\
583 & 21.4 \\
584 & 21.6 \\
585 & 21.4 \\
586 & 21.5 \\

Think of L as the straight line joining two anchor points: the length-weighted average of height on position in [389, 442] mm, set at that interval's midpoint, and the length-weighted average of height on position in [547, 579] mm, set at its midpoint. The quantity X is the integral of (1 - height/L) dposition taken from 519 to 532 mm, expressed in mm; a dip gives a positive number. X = 6.1 mm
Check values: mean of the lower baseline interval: 16.3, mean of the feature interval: 13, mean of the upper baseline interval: 27.2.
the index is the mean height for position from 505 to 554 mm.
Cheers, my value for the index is 19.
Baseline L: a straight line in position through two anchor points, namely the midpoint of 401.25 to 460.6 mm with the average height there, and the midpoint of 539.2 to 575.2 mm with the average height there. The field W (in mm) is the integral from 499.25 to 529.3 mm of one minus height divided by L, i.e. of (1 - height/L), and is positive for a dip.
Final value 6.5 mm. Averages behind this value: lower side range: 18.6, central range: 18.4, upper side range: 26.2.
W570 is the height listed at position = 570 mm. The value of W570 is 27.1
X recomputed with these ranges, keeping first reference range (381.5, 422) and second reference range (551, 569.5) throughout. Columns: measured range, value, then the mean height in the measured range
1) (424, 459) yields -4.1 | 20.1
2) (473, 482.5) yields -3.6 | 28.6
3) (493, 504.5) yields -2.1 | 26.6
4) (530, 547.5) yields 4.0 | 19.8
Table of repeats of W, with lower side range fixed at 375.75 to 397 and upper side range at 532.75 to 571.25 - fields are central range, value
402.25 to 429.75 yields -1.5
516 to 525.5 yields 3.9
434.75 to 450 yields -3.2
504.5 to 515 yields 0.1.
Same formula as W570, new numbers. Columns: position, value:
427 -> 16.3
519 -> 13.6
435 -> 19.4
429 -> 16.8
